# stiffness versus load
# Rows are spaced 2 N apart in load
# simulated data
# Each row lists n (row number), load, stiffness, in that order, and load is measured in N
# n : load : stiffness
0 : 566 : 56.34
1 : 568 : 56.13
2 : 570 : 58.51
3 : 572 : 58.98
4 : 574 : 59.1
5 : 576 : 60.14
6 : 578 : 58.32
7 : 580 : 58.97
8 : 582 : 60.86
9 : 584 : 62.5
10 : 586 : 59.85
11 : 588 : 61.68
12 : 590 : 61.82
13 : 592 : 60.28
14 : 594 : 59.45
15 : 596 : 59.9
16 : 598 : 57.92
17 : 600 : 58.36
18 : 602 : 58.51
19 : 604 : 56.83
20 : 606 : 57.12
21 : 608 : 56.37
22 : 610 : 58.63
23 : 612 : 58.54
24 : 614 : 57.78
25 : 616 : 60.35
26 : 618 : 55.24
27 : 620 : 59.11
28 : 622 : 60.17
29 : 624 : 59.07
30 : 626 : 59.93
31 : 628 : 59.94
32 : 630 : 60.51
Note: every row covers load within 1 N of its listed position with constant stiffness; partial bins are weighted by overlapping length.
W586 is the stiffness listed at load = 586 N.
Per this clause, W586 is 59.85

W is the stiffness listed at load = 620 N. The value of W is 59.11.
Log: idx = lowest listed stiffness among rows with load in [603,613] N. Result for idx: 56.37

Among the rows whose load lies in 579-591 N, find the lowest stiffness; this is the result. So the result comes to 58.97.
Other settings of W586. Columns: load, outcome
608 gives 56.37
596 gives 59.9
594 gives 59.45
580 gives 58.97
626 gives 59.93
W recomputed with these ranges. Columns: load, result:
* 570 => 58.51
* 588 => 61.68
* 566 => 56.34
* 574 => 59.1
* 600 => 58.36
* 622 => 60.17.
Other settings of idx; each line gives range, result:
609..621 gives 55.24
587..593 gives 60.28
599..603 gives 58.36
